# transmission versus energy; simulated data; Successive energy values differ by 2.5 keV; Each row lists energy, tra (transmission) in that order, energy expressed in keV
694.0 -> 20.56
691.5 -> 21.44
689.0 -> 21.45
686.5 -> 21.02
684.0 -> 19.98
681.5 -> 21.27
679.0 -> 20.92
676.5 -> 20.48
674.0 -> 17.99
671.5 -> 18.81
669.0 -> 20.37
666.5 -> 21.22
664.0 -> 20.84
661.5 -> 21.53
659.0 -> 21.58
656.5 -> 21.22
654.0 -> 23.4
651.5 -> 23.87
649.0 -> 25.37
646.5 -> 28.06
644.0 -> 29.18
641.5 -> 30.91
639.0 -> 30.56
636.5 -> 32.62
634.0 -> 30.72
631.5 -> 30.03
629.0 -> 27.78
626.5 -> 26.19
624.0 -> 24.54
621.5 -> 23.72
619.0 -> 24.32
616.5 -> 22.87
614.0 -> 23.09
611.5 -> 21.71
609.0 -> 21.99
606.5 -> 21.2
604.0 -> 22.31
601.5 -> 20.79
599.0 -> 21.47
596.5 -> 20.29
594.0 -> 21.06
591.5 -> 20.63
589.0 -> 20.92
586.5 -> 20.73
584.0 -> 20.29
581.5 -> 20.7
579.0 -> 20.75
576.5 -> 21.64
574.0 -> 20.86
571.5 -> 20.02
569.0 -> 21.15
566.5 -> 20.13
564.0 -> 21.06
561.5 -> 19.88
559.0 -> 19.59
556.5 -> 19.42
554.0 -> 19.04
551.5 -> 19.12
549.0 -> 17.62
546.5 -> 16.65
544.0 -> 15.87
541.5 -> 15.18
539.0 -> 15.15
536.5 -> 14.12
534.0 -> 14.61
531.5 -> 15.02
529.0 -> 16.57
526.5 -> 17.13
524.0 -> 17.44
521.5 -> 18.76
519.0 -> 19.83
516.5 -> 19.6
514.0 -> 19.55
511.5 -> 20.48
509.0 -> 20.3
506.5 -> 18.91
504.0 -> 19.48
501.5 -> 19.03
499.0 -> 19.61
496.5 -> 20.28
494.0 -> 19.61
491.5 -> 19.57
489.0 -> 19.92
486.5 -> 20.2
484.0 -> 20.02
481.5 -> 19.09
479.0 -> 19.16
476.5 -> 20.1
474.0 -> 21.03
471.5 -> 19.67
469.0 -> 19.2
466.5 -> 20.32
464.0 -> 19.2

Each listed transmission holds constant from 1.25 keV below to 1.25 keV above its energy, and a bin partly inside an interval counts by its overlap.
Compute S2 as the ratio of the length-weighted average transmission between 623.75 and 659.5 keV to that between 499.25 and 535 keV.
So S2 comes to 1.48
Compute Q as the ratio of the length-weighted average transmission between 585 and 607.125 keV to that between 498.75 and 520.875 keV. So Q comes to 1.07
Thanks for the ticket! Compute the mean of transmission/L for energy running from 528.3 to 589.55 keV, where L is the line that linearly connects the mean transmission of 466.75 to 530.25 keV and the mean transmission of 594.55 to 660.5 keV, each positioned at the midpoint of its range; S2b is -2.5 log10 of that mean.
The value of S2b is 0.183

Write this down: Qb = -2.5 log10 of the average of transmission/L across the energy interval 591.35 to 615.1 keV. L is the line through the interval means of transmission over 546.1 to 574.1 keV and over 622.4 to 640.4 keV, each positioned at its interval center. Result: 0.172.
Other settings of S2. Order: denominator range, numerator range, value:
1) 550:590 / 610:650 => 1.33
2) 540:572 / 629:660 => 1.46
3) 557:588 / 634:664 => 1.27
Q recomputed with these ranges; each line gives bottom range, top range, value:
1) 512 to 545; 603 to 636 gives 1.47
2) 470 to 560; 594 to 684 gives 1.28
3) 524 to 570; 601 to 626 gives 1.30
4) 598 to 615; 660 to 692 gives 0.94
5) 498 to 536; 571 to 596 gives 1.13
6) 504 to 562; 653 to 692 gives 1.17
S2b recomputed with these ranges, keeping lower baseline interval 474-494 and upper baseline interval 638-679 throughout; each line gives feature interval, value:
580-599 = 0.06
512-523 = 0.06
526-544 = 0.33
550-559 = 0.11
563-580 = 0.04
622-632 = -0.17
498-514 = 0.03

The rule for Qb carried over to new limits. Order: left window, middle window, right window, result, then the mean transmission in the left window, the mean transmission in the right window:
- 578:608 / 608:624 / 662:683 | -0.12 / 20.9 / 20.3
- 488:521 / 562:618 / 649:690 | -0.04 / 19.7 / 21.1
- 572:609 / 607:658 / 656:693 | -0.24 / 21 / 20.7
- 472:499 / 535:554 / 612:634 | 0.33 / 19.9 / 25.5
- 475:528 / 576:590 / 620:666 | 0.12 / 19.4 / 26.1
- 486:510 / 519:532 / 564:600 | 0.15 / 19.7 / 20.8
